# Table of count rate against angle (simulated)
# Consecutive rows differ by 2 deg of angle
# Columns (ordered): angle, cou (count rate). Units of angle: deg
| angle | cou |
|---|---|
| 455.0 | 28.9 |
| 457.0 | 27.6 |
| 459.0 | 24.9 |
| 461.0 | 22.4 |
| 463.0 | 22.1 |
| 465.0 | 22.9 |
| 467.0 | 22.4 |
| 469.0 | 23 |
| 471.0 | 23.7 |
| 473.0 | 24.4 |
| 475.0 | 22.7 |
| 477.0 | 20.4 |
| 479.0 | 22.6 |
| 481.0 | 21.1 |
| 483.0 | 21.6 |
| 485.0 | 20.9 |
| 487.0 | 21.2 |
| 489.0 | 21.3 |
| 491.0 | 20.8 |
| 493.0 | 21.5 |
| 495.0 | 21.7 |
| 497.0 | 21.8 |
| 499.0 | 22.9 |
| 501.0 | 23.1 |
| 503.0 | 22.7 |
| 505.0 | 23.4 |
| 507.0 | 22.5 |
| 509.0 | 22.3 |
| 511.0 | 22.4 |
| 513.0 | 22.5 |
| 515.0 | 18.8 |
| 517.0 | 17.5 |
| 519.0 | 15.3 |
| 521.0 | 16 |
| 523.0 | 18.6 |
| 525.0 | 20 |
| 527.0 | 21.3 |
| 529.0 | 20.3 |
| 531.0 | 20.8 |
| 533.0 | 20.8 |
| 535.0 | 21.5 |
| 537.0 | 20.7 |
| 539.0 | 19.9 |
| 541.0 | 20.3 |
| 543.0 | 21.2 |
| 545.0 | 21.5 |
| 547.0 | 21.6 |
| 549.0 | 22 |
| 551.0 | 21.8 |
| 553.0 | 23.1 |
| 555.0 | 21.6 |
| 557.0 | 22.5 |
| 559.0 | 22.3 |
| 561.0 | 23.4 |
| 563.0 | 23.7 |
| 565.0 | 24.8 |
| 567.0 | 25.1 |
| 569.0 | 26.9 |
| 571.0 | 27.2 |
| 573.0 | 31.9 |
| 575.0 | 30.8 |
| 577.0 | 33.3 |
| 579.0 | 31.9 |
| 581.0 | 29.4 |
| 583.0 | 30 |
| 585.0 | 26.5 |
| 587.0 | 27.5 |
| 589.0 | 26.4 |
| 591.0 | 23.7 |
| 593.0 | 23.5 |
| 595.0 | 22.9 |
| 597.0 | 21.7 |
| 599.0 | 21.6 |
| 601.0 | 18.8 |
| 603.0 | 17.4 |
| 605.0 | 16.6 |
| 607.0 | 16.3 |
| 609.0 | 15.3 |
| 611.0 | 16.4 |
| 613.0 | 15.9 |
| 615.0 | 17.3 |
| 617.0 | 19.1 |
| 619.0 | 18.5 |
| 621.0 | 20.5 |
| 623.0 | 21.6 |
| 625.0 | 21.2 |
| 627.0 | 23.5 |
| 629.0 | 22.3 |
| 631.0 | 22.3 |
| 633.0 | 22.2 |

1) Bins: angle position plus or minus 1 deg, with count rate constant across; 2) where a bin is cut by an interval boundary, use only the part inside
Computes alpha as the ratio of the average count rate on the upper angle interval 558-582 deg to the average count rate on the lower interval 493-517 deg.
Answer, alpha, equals 1.3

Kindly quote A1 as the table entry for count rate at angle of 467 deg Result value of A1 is 22.4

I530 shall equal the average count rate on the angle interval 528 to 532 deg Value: 20.6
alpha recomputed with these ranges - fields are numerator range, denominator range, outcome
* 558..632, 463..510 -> 1.04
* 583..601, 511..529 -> 1.27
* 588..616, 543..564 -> 0.88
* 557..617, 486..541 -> 1.14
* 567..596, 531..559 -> 1.30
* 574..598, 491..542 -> 1.32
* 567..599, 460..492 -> 1.24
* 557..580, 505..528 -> 1.37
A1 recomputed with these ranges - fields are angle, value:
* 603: 17.4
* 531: 20.8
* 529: 20.3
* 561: 23.4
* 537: 20.7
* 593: 23.5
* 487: 21.2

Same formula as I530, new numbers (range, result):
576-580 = 32.6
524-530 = 20.5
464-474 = 23.3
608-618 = 16.8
